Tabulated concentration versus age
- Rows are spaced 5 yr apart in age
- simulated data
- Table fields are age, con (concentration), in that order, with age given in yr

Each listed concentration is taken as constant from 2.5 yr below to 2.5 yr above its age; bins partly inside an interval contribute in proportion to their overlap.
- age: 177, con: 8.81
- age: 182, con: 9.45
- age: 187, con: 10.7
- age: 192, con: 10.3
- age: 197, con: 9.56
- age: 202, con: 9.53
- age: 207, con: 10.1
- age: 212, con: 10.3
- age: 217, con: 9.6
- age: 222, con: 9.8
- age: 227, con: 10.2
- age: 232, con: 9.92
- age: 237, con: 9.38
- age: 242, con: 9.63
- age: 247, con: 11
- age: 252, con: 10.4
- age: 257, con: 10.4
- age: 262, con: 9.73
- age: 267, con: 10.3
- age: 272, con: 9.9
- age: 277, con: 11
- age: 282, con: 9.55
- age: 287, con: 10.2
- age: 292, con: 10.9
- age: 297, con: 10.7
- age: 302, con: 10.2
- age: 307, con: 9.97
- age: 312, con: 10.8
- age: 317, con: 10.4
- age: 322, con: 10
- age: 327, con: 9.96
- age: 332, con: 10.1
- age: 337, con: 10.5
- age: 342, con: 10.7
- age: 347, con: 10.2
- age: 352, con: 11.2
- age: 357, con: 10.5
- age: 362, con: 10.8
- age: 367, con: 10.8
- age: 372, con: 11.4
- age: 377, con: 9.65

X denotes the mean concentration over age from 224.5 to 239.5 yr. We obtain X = 9.83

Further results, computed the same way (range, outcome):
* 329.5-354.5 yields 10.5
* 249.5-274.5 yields 10.1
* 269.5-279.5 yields 10.4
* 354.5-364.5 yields 10.7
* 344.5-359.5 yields 10.6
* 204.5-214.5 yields 10.2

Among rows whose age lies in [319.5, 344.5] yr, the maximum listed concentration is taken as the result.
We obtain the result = 10.7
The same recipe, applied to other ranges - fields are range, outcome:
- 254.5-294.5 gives 11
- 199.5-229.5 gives 10.3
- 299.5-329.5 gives 10.8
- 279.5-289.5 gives 10.2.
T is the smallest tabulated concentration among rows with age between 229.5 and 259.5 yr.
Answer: 9.38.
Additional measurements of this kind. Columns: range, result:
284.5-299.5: 10.2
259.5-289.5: 9.55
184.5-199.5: 9.56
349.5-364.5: 10.5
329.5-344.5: 10.1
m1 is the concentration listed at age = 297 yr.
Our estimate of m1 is 10.7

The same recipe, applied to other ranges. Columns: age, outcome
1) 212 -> 10.3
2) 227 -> 10.2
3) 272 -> 9.9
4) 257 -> 10.4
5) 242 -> 9.63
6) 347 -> 10.2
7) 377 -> 9.65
